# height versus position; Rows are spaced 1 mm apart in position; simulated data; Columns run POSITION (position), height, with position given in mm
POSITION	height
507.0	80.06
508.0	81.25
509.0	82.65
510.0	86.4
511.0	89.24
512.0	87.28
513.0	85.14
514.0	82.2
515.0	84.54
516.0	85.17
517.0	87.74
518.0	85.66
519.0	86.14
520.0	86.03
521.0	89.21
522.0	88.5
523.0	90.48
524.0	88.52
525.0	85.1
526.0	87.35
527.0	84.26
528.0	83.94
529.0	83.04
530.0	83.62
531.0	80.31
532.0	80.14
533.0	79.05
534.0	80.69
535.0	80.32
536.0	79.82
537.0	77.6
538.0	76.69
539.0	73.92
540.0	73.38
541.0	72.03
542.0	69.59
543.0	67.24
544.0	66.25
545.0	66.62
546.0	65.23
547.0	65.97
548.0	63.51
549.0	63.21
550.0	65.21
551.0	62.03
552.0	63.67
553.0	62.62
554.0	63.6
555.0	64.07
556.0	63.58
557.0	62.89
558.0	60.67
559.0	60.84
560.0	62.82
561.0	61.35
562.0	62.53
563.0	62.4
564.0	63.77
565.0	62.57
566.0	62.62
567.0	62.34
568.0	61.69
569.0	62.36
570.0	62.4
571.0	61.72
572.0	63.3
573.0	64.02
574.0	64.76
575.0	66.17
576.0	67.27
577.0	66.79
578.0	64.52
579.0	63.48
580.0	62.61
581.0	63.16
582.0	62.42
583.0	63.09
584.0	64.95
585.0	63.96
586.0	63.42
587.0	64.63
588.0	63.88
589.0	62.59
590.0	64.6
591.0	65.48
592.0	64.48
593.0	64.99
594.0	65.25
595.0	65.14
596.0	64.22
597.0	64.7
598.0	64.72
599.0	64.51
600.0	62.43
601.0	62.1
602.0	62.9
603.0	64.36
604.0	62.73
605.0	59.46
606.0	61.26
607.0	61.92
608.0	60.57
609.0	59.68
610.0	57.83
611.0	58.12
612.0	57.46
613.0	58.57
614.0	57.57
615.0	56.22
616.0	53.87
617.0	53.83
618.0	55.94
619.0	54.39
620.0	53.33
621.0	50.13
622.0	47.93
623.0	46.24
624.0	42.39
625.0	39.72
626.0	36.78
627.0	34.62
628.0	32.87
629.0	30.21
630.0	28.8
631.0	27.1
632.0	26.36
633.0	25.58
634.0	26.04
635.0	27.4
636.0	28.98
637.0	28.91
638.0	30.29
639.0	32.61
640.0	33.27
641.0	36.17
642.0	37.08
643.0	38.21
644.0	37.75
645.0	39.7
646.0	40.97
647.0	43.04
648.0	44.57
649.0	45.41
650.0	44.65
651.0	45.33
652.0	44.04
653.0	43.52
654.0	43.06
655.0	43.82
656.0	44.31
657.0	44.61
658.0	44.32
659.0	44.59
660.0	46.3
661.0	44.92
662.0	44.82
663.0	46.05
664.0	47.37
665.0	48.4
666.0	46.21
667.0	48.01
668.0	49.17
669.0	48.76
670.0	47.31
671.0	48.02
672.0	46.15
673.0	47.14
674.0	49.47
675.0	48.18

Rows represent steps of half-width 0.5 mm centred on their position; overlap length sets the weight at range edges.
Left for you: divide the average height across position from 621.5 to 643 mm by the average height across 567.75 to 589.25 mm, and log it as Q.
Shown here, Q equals 0.5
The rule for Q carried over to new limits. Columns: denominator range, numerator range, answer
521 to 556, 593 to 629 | 0.74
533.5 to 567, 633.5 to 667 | 0.61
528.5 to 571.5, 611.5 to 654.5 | 0.60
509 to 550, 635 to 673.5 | 0.53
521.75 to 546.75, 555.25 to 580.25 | 0.81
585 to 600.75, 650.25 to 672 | 0.71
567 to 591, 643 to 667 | 0.69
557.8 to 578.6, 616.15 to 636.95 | 0.61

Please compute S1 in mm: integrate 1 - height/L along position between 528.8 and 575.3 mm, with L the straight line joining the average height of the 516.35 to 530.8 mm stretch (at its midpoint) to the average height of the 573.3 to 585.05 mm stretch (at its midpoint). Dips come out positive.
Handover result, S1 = 4.6 mm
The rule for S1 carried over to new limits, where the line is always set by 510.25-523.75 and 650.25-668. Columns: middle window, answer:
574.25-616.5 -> 0.85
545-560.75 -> 2.66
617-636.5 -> 6.06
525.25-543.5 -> 0.71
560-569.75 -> 1.39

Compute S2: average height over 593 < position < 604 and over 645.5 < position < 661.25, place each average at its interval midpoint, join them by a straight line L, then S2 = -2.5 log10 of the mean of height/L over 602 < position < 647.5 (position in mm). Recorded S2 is 0.23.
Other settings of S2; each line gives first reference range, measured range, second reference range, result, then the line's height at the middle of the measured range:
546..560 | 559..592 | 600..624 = -0.05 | 60.9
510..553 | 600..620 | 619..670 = -0.13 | 51.9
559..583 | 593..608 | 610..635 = -0.21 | 52.2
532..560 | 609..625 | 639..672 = -0.02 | 52.5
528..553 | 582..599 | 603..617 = -0.03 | 62.7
